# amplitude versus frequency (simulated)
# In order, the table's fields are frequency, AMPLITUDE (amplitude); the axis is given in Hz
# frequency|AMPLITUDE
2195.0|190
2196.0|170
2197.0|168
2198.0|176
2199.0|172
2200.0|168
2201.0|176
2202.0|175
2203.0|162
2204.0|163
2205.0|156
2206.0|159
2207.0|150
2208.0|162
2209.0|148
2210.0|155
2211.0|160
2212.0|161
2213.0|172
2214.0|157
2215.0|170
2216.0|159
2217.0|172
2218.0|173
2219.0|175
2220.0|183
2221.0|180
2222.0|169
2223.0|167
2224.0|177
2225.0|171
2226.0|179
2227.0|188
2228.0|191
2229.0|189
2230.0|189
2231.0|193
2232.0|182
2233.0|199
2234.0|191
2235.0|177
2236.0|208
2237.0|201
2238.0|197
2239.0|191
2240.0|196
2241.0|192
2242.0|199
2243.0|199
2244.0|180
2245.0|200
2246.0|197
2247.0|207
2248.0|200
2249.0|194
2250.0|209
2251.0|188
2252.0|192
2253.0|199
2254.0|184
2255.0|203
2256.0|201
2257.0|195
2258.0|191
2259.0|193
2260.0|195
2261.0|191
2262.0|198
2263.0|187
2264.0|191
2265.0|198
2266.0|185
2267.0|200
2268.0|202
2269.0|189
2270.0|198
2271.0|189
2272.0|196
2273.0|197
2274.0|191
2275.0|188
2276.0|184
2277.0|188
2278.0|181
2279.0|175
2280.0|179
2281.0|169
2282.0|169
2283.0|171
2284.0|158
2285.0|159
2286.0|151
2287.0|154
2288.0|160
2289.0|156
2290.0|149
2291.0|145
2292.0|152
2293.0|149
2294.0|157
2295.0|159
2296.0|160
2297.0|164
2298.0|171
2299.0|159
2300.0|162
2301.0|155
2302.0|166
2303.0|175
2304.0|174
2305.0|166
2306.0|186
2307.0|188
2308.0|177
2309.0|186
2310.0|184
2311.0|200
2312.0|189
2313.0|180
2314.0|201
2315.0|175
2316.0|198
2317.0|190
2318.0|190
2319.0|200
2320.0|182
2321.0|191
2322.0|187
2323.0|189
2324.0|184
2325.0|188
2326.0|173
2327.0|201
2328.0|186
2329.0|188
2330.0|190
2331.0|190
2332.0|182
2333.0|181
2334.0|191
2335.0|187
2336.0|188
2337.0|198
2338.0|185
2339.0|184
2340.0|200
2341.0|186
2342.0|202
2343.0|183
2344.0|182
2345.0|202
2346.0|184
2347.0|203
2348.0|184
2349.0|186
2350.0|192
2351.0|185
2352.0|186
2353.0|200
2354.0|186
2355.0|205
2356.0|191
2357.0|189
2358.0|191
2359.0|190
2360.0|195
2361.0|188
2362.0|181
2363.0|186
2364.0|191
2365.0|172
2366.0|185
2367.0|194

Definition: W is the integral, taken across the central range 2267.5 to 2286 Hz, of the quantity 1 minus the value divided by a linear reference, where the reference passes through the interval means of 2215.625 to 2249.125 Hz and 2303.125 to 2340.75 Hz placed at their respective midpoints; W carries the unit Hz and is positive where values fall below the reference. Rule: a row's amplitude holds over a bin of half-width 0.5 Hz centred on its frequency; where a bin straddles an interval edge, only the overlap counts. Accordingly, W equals 0.56 Hz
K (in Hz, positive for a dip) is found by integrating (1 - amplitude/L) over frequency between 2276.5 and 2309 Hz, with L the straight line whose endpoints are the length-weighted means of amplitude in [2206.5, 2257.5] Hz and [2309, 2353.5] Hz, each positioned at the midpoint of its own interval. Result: 3.8 Hz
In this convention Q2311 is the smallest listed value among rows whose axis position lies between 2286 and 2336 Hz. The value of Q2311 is 145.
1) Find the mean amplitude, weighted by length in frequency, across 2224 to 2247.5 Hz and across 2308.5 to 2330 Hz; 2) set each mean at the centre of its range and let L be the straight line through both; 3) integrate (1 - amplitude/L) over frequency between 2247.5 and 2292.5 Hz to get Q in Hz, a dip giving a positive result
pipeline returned 1.7 Hz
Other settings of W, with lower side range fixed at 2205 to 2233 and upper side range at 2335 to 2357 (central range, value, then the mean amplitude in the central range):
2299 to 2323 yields 0.4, 182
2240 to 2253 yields -1.5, 196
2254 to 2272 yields -1.6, 194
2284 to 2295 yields 1.7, 154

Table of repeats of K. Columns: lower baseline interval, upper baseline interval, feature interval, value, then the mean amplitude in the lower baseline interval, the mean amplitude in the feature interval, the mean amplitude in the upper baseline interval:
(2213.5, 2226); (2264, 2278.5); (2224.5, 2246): -1.6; 171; 191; 192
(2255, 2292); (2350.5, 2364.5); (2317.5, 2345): -0.2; 181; 189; 190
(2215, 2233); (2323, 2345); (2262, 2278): -0.8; 179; 192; 188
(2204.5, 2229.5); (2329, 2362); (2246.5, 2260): -1.7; 169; 197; 190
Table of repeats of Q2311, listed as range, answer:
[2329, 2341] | 181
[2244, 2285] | 158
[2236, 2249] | 180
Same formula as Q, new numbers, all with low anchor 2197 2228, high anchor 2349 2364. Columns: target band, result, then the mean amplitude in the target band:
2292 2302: 1.2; 160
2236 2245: -1.2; 195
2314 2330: -0.3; 189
